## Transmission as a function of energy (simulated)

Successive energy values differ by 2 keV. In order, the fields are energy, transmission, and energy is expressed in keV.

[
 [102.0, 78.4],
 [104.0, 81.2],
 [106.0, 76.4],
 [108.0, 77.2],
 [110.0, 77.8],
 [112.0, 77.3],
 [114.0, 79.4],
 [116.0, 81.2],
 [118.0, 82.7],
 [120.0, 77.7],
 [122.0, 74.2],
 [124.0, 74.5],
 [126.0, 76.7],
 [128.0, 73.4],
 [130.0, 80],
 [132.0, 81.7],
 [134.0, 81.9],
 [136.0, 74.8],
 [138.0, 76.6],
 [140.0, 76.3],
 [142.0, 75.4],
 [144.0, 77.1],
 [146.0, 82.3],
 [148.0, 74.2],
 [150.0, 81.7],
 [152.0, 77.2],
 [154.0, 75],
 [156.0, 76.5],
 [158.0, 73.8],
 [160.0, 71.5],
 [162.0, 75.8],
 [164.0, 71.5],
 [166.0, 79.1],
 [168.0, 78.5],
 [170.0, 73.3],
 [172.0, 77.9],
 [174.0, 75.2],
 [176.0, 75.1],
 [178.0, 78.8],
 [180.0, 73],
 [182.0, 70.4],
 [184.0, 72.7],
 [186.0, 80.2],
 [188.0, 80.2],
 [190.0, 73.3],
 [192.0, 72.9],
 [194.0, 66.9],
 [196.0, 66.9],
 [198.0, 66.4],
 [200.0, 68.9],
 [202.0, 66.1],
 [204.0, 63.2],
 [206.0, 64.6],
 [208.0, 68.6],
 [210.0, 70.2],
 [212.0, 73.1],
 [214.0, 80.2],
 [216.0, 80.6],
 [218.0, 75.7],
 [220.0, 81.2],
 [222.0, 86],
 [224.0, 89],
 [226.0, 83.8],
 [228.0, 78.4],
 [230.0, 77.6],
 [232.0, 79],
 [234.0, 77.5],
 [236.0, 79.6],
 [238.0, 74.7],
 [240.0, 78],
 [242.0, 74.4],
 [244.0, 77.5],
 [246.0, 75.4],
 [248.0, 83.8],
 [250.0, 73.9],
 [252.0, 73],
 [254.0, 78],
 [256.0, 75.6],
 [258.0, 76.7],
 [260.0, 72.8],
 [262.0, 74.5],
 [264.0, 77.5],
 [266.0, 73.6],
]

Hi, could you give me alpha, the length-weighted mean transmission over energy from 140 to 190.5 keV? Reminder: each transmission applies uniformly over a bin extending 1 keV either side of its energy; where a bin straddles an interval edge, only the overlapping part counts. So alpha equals 76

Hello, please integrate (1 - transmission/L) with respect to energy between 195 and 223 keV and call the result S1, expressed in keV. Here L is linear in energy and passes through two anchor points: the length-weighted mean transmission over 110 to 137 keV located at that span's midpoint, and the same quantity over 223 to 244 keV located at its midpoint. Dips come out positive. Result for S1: 2.4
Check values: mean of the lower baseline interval 78.1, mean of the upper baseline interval 79.1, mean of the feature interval 72.3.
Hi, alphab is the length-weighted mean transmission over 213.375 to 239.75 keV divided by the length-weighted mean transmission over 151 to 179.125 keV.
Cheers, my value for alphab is 1.06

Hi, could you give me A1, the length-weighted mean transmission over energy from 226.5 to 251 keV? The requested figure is 77.6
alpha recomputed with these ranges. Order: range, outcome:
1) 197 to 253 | 75.7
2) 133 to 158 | 77.3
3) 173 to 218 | 72.2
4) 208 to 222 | 76.9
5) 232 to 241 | 77.6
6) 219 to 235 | 81.6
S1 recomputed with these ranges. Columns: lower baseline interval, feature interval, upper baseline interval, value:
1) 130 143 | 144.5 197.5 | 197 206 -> -2.6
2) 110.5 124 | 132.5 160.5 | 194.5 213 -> -0.8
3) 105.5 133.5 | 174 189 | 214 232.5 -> 0.8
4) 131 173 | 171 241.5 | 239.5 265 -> 1.3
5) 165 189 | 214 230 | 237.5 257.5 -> -1.1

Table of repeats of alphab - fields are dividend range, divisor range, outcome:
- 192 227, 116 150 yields 0.95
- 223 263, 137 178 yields 1.02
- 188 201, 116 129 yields 0.91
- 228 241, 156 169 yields 1.04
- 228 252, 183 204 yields 1.09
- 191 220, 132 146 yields 0.91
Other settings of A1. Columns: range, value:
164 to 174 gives 76.4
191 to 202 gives 68.2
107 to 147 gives 77.9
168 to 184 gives 74.9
